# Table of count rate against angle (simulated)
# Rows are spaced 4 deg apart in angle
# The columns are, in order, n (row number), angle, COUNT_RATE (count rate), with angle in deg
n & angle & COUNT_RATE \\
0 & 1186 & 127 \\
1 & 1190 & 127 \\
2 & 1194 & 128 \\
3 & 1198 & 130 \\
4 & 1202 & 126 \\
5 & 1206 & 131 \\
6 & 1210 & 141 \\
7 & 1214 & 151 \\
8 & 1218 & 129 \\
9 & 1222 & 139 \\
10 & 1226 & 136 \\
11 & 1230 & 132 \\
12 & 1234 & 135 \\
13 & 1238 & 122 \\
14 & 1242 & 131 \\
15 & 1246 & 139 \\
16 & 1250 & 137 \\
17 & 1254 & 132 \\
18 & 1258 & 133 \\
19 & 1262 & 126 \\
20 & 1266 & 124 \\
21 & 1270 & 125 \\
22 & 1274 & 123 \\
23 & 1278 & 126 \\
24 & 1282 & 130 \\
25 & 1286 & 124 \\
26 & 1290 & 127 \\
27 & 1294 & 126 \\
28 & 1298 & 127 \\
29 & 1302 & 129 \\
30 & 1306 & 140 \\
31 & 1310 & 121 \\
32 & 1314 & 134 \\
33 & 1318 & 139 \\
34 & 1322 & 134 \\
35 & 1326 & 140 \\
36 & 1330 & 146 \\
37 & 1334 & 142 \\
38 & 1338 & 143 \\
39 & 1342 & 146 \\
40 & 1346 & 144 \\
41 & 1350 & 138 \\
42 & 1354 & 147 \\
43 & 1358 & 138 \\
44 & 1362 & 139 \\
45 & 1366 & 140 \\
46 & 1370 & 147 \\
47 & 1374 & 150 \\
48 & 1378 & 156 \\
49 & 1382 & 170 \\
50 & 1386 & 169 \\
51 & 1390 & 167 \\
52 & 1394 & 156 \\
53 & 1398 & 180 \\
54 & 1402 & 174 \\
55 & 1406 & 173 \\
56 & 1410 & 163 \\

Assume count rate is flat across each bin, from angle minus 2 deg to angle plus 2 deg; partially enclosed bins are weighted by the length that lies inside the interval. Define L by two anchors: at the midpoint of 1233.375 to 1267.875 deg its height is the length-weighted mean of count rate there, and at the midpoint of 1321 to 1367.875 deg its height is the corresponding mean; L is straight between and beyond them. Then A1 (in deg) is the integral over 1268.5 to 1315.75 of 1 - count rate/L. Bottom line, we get 2.8 deg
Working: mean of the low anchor 131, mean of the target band 128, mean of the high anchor 142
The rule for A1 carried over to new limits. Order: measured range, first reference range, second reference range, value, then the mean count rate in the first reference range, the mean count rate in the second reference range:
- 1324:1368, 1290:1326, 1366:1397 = 1.00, 132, 159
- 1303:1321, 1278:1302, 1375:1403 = 0.32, 127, 167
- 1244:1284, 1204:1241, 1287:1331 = 1.29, 135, 132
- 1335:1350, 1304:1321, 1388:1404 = 0.31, 134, 169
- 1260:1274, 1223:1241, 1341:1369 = 1.02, 132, 142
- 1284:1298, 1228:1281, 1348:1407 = 1.18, 130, 156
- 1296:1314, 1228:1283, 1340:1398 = 1.22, 130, 152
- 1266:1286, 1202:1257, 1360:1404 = 2.31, 135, 159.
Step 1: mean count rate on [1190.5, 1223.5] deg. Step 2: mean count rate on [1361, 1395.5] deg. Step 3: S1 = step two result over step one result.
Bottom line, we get 1.2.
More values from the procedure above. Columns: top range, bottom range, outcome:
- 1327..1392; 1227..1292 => 1.15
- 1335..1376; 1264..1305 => 1.13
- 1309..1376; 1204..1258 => 1.04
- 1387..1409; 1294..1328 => 1.28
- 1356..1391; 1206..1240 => 1.13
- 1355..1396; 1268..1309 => 1.20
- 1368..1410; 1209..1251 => 1.21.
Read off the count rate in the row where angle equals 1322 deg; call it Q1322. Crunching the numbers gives 134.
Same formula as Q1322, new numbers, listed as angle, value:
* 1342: 146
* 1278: 126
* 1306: 140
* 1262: 126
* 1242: 131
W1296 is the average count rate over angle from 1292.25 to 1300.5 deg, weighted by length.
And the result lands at 127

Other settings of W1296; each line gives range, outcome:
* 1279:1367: 136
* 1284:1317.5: 129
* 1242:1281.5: 130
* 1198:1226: 136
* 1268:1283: 126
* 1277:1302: 127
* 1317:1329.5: 139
